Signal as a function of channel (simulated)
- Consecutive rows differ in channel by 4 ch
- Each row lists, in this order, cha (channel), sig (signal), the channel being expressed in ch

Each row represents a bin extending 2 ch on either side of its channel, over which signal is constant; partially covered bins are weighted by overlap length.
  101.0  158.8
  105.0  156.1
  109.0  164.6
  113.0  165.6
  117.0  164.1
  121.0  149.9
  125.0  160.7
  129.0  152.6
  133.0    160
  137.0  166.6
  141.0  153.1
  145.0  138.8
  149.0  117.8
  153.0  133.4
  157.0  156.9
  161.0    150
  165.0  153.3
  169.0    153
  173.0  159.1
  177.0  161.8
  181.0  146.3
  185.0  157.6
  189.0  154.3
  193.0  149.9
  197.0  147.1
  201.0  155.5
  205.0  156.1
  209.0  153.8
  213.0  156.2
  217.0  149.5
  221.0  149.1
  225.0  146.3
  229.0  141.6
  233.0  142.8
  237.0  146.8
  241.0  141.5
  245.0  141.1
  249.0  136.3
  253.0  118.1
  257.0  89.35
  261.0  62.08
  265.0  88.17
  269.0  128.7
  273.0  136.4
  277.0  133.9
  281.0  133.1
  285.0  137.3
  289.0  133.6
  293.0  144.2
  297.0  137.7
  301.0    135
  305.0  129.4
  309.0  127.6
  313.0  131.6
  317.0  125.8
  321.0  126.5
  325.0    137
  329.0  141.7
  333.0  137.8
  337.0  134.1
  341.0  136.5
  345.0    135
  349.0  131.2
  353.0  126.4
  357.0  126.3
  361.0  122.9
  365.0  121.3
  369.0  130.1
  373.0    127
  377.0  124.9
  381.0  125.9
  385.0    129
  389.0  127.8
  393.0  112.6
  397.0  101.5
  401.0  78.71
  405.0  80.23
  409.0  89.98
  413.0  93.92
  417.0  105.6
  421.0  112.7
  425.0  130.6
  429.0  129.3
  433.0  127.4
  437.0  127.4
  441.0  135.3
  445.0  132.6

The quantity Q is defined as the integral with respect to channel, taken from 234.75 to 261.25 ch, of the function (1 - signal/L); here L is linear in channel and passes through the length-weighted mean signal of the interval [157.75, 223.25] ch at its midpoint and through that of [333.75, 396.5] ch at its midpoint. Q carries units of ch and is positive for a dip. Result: 3.9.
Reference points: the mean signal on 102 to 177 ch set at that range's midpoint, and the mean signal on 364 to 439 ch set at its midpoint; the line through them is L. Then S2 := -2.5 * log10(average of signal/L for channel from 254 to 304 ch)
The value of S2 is 0.091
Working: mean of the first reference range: 153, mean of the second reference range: 114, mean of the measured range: 122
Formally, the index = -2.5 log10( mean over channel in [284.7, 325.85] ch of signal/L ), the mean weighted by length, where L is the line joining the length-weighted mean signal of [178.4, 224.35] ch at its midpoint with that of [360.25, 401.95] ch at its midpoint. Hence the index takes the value 0.00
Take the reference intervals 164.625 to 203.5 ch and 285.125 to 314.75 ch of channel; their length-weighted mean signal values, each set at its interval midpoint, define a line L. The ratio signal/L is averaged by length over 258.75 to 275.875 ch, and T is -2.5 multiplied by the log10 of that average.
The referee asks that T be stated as 0.308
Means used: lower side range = 154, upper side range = 134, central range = 105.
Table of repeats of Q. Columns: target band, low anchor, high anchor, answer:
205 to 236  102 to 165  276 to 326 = -1.36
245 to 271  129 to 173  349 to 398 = 5.75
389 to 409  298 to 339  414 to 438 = 4.44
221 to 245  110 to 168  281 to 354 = -0.27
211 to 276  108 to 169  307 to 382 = 5.29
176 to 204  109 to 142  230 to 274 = -2.61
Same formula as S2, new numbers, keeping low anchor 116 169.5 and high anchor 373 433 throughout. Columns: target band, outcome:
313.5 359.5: -0.10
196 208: -0.09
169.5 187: -0.08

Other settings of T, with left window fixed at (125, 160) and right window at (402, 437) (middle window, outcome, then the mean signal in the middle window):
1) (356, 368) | -0.06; 124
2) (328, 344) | -0.14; 137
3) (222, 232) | -0.06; 144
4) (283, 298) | -0.09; 138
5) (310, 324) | -0.04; 129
